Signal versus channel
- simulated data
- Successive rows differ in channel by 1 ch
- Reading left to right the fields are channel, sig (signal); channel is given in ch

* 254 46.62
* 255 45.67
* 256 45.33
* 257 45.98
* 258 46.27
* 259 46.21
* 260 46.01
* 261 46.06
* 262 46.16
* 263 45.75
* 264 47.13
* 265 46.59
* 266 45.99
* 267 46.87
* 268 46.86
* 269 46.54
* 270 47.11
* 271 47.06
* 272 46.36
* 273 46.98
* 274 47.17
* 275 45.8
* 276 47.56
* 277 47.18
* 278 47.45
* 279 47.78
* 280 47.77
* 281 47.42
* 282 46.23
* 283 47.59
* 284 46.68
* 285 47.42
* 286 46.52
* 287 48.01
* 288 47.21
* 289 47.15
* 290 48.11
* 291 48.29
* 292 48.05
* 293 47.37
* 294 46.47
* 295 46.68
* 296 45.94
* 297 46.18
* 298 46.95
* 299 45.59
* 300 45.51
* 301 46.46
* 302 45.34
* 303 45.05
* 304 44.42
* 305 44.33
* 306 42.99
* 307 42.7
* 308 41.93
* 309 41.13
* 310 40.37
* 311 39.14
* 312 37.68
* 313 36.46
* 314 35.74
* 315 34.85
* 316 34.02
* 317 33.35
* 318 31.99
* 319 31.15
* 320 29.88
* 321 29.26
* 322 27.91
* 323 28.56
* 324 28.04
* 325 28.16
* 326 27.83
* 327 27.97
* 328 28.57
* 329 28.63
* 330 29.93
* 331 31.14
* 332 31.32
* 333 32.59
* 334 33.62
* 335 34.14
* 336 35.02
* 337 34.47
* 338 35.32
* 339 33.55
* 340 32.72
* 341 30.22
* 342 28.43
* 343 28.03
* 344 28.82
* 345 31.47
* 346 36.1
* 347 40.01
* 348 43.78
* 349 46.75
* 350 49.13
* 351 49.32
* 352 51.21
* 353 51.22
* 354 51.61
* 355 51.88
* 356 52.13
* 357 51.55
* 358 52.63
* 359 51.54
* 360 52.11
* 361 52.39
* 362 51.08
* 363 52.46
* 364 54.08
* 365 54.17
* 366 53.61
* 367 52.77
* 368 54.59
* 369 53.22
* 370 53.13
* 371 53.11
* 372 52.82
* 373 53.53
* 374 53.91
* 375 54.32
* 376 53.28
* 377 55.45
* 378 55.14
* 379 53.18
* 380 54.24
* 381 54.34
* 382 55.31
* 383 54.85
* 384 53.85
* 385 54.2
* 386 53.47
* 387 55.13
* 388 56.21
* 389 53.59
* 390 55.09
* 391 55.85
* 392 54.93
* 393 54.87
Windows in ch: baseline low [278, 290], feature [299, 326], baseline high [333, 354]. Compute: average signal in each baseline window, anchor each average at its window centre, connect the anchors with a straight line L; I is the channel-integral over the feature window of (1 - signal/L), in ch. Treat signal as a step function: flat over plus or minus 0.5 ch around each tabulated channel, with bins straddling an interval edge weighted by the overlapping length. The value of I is 3.7 ch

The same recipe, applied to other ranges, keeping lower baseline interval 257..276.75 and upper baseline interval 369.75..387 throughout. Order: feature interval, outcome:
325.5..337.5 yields 4.63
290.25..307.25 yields 0.98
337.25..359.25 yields 4.28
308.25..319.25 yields 2.98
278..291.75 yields 0.10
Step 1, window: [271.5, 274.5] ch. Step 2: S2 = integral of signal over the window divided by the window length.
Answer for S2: 46.8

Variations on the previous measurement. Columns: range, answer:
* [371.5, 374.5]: 53.4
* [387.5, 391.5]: 55.2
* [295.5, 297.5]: 46.1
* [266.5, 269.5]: 46.8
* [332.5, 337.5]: 34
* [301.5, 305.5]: 44.8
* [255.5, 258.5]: 45.9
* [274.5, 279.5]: 47.2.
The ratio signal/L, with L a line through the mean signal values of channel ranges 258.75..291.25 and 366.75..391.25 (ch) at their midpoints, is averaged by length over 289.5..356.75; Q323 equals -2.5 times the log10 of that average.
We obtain 0.29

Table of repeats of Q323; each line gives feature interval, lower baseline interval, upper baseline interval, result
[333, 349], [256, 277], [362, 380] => 0.45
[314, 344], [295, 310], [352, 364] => 0.47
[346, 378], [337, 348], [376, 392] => -0.20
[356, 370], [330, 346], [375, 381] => -0.15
